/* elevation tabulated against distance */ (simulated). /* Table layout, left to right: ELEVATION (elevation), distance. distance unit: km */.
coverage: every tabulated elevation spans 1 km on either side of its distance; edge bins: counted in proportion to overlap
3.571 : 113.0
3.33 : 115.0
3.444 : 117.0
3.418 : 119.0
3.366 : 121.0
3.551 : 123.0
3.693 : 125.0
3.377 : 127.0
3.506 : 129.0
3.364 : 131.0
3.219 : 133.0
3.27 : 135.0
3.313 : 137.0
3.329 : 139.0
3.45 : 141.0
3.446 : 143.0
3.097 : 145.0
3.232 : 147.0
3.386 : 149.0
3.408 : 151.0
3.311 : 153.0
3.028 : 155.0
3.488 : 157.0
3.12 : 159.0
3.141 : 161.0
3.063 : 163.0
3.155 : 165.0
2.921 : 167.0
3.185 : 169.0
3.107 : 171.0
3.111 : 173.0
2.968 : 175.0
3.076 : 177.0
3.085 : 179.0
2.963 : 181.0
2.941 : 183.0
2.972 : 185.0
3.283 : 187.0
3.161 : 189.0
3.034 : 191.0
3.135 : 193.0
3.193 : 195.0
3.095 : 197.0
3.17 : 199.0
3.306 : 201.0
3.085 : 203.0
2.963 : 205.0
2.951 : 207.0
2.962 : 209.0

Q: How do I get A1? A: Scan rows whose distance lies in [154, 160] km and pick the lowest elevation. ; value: 3.028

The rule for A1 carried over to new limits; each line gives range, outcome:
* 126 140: 3.219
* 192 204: 3.085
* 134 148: 3.097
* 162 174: 2.921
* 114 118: 3.33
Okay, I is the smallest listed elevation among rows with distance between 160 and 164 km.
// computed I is 3.063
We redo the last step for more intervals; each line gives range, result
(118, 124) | 3.366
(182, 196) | 2.941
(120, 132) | 3.364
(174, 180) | 2.968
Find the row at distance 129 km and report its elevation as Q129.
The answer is 3.506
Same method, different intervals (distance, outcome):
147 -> 3.232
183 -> 2.941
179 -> 3.085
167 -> 2.921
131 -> 3.364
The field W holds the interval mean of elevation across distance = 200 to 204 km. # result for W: 3.2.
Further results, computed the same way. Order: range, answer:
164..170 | 3.09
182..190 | 3.09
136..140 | 3.32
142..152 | 3.31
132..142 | 3.32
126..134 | 3.37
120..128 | 3.5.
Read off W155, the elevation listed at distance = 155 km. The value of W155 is 3.028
